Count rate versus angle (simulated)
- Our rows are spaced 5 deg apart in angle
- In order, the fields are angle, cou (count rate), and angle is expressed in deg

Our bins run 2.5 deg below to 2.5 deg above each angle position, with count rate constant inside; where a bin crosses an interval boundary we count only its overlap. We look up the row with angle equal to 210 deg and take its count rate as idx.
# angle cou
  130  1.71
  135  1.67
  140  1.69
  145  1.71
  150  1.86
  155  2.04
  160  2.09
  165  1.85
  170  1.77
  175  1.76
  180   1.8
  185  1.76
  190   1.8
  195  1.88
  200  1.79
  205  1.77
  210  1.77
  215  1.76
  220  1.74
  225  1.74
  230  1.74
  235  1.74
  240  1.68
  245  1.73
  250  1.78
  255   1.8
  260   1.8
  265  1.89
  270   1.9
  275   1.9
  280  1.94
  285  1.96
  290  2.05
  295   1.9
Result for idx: 1.77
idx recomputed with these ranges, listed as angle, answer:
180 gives 1.8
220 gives 1.74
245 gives 1.73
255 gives 1.8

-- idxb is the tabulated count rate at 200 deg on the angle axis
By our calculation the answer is 1.79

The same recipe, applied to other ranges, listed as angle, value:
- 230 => 1.74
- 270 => 1.9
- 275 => 1.9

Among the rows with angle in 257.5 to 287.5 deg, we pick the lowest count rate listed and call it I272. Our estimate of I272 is 1.8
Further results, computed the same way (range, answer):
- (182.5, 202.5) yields 1.76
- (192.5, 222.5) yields 1.74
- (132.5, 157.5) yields 1.67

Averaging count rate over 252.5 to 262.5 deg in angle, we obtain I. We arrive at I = 1.8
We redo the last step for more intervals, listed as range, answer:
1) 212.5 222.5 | 1.75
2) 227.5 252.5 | 1.73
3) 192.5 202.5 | 1.83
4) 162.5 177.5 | 1.79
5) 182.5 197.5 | 1.81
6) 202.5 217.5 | 1.77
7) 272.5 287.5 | 1.93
